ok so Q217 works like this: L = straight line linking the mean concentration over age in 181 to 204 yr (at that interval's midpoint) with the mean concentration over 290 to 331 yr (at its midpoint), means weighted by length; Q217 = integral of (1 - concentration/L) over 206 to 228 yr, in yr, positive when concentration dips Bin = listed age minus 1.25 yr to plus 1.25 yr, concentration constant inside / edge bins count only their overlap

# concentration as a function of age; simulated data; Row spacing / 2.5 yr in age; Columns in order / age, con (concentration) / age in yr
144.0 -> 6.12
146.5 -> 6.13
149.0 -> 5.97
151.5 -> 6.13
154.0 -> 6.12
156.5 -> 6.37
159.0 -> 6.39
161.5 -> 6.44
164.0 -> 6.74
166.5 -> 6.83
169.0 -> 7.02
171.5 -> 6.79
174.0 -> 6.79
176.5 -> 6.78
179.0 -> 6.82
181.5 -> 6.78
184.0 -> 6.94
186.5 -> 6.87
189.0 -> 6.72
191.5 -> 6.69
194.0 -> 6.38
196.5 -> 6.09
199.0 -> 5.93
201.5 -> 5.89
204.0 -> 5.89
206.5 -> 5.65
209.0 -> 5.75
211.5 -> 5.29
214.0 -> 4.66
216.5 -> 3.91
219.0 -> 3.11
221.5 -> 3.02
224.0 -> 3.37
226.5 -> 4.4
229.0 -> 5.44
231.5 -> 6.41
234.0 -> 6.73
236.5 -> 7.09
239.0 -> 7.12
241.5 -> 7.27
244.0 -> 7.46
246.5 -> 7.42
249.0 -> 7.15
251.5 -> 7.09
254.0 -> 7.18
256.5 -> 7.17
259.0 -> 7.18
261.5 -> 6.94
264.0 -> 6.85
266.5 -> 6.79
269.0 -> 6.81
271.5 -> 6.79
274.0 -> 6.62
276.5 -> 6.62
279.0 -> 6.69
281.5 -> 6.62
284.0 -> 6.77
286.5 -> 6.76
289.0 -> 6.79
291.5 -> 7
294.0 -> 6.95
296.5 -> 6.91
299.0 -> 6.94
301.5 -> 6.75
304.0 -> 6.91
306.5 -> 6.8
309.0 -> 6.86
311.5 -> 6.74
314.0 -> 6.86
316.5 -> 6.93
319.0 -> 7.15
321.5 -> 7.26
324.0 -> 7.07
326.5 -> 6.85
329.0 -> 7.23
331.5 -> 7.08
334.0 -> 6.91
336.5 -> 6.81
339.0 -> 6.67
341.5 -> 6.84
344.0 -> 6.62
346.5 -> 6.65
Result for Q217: 7.5 yr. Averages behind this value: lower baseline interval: 6.43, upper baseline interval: 6.95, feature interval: 4.32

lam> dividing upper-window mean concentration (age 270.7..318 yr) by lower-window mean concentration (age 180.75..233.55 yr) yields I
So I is 1.24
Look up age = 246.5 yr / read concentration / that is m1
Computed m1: 7.42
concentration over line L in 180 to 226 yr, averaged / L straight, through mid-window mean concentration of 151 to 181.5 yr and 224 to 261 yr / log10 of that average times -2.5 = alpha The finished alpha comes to 0.208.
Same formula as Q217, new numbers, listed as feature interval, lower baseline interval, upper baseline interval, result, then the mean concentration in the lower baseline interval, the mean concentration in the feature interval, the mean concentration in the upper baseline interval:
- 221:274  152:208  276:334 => 1.6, 6.49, 6.51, 6.9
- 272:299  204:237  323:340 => -2.9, 4.97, 6.78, 6.95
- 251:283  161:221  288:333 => -1.2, 6.07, 6.87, 6.95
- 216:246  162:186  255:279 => 5.8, 6.82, 5.53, 6.86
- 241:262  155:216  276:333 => -1.8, 6.32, 7.21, 6.9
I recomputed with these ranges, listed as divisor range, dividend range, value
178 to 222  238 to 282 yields 1.22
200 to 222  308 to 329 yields 1.43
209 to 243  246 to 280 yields 1.32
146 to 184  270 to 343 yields 1.05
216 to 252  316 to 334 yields 1.22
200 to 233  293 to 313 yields 1.41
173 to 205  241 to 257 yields 1.11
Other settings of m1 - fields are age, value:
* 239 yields 7.12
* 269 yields 6.81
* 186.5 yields 6.87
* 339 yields 6.67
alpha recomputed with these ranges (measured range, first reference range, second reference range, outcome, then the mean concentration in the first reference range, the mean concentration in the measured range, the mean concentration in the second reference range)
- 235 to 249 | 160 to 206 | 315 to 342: -0.081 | 6.56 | 7.25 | 6.98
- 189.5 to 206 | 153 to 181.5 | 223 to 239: 0.012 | 6.66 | 6.15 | 5.73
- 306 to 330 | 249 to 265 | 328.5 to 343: -0.006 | 7.08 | 6.98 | 6.9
